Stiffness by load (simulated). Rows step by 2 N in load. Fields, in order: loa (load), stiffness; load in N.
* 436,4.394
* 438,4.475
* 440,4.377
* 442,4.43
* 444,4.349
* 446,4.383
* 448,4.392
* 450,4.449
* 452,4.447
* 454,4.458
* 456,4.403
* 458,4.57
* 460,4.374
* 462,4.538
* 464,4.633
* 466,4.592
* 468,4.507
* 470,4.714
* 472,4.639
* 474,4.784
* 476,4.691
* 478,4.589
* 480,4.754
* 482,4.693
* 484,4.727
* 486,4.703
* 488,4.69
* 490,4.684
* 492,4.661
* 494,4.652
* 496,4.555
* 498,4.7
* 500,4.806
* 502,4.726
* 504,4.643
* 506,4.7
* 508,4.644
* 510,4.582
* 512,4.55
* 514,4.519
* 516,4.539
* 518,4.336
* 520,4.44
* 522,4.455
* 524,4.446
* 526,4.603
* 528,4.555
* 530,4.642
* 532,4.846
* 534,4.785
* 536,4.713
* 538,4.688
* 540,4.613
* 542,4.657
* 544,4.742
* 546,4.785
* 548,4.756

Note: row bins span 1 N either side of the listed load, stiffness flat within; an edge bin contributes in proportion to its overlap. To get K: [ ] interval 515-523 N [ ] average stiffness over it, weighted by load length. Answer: 4.44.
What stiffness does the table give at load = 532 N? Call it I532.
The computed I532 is 4.846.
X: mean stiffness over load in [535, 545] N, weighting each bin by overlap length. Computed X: 4.68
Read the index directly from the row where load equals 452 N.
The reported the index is 4.447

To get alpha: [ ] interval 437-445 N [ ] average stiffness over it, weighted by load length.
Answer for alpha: 4.41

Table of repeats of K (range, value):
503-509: 4.66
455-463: 4.47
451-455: 4.45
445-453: 4.42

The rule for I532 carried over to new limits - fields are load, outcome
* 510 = 4.582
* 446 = 4.383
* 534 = 4.785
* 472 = 4.639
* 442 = 4.43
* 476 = 4.691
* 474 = 4.784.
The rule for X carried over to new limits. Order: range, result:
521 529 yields 4.51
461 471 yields 4.6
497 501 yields 4.75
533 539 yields 4.73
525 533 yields 4.66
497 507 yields 4.71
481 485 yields 4.71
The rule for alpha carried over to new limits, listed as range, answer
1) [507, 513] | 4.59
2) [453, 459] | 4.48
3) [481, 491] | 4.7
